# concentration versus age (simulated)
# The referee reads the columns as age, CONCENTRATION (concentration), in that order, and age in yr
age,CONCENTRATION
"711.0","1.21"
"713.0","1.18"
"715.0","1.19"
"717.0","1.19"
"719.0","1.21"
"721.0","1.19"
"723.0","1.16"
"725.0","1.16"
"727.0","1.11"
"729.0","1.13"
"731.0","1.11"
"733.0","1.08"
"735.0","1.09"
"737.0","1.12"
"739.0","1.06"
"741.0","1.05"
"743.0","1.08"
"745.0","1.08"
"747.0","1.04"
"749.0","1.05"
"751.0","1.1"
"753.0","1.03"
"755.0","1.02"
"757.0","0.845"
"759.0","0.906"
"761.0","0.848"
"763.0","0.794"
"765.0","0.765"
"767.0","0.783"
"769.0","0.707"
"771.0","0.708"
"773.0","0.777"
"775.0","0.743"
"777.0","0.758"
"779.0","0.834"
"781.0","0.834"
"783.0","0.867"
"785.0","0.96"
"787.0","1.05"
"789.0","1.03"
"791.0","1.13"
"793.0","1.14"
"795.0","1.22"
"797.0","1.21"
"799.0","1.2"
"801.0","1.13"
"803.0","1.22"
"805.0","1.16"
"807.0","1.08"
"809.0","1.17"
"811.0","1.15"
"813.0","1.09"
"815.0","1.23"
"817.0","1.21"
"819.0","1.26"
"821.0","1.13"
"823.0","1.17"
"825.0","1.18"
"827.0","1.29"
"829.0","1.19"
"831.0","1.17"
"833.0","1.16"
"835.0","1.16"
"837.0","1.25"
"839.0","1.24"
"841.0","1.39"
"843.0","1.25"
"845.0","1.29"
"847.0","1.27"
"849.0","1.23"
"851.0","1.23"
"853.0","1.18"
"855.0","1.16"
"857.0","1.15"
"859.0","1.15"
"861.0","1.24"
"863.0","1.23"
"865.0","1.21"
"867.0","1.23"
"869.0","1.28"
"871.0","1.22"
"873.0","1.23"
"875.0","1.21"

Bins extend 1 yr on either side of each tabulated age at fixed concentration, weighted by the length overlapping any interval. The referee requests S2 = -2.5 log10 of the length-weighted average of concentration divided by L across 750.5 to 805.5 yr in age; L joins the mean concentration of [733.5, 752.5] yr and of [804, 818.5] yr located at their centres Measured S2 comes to 0.17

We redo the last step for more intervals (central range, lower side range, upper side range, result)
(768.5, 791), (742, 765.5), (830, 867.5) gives 0.21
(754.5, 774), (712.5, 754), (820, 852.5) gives 0.38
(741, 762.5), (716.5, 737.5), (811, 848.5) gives 0.16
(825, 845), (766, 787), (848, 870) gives -0.13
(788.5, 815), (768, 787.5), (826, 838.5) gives -0.17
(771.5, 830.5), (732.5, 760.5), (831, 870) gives 0.06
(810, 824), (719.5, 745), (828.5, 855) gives 0.02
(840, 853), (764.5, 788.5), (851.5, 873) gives -0.12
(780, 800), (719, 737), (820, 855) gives 0.12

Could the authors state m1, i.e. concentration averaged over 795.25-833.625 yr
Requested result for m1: 1.18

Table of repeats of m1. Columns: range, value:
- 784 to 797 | 1.1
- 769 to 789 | 0.84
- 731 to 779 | 0.934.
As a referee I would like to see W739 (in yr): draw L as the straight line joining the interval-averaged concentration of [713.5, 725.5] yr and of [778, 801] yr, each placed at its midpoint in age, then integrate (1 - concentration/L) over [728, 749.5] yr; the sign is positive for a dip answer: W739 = 1.2 yr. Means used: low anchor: 1.18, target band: 1.08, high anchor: 1.05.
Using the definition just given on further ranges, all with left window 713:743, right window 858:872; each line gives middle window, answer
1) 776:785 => 2.5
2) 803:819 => 0.3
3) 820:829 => 0.0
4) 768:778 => 3.6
